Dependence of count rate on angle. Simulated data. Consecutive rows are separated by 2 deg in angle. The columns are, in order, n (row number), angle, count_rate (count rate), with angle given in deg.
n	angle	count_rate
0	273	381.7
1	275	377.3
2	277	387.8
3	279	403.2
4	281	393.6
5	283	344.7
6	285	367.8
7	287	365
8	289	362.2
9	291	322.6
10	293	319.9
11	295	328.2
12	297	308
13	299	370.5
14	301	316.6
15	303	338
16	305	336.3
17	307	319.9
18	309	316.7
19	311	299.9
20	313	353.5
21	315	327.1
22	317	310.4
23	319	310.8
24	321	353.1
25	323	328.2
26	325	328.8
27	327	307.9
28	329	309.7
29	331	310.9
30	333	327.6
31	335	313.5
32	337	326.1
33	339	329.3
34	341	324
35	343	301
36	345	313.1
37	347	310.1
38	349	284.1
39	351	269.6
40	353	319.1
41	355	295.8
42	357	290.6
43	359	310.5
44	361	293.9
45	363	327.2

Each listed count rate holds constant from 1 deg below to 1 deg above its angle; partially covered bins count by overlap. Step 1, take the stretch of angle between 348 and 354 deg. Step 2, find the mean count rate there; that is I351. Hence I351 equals 291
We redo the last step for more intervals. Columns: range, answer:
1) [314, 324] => 326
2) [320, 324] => 341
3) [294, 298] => 318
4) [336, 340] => 328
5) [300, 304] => 327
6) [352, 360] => 304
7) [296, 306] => 334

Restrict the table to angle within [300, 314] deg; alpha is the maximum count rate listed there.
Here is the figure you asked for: 353.5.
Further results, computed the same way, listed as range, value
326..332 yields 310.9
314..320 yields 327.1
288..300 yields 370.5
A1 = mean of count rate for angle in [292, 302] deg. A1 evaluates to 329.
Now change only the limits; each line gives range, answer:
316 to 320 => 311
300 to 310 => 326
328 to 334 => 316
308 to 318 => 322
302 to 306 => 337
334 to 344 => 319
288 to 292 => 342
